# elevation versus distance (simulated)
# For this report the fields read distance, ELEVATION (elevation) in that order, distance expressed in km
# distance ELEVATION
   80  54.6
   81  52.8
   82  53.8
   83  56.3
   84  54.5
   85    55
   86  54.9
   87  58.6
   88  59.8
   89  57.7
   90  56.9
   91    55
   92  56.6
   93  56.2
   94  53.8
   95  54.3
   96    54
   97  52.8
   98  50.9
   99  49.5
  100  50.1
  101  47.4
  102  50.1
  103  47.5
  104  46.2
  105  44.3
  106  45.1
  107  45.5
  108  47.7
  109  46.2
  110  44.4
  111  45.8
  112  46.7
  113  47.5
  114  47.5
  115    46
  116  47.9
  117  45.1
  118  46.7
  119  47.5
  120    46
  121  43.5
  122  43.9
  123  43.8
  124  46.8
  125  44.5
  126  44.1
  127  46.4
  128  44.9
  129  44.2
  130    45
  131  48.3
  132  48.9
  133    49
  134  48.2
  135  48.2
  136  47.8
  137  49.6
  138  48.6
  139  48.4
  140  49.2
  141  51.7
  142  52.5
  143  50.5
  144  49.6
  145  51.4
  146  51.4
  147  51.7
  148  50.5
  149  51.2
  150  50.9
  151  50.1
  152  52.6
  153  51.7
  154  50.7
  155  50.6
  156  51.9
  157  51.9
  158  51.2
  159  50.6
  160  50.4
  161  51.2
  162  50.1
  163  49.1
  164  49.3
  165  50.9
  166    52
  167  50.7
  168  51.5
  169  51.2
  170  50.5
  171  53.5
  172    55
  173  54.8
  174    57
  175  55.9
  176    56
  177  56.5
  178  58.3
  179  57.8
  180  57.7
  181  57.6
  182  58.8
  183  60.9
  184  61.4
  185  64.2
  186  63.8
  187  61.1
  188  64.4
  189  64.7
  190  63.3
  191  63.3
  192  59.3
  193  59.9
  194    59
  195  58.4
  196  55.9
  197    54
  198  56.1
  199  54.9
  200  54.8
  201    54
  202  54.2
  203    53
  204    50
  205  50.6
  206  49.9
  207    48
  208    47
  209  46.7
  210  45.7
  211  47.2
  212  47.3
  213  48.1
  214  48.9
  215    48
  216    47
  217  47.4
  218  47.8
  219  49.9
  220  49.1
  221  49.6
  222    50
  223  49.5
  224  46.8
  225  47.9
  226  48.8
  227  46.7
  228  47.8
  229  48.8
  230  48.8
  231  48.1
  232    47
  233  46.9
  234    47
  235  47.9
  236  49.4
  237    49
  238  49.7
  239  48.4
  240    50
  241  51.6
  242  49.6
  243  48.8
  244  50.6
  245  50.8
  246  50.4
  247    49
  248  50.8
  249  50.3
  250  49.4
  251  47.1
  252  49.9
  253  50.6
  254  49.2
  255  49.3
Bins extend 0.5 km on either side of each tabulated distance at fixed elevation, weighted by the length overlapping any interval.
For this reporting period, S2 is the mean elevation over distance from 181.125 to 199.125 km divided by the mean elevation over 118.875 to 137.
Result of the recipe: 1.30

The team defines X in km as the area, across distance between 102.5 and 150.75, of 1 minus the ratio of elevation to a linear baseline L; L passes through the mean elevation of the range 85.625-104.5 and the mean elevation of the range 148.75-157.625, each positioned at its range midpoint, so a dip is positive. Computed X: 4.3 km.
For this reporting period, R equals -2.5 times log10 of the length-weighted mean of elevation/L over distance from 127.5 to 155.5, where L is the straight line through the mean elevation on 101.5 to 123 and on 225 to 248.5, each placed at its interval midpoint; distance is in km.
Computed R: -0.061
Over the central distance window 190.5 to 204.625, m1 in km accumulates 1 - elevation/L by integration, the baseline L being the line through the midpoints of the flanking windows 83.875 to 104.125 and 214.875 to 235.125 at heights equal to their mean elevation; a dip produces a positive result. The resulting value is -2.0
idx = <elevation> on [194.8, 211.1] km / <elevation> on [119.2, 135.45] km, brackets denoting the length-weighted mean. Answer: 1.1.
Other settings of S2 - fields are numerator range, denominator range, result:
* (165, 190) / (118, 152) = 1.19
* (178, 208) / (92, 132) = 1.21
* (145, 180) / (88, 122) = 1.06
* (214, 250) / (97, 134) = 1.05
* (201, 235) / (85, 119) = 0.97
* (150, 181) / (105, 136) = 1.14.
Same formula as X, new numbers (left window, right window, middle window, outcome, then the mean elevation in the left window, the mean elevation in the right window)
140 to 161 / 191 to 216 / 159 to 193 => -3.11 km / 51.1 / 52.2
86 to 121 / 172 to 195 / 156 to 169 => 1.43 km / 49.9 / 59.7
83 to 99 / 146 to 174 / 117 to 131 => 2.13 km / 55.2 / 51.4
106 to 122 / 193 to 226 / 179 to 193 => -3.35 km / 46.2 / 50.6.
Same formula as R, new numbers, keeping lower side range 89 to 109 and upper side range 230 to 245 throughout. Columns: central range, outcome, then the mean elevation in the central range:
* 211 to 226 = 0.02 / 48.4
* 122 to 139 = 0.08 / 46.7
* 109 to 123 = 0.10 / 46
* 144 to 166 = -0.02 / 50.9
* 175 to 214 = -0.13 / 55.8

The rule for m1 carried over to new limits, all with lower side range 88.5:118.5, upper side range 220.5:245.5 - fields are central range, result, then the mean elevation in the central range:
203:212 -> 0.1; 48.4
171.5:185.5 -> -2.5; 58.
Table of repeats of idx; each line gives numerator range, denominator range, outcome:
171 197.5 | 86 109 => 1.14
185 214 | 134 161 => 1.09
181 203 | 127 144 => 1.22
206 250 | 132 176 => 0.95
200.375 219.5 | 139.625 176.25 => 0.95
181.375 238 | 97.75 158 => 1.09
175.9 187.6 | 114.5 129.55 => 1.31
